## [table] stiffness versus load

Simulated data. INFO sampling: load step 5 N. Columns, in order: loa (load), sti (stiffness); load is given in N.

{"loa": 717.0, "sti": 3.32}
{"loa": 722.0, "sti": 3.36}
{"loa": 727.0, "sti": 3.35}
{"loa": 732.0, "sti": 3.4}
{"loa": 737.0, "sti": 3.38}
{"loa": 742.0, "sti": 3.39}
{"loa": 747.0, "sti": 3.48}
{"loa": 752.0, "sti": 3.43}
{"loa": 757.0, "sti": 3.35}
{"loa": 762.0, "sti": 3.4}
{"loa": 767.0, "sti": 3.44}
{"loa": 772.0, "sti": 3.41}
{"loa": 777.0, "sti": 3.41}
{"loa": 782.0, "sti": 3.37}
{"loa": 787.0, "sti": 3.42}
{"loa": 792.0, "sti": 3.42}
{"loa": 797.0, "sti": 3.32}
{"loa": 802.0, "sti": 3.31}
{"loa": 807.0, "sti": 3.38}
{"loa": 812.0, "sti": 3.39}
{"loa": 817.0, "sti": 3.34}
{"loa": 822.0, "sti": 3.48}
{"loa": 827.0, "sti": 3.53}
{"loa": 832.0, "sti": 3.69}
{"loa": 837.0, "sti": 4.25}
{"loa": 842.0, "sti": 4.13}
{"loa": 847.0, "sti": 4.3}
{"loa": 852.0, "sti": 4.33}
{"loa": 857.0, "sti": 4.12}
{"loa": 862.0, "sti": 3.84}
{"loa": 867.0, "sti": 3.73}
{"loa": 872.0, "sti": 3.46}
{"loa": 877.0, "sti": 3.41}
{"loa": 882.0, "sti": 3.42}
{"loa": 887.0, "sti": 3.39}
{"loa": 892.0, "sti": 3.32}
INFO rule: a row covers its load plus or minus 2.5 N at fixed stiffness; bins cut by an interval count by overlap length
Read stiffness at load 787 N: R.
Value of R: 3.42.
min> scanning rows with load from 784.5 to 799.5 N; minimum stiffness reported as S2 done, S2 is 3.32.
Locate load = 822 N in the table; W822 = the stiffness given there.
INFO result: 3.48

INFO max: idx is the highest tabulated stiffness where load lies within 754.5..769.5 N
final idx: 3.44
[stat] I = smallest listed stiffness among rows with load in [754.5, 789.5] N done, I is 3.35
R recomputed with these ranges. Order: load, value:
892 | 3.32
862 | 3.84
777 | 3.41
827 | 3.53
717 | 3.32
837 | 4.25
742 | 3.39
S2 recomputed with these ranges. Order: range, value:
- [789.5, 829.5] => 3.31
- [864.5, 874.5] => 3.46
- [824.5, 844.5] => 3.53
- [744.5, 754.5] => 3.43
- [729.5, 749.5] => 3.38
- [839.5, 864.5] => 3.84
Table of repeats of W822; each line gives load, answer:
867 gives 3.73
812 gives 3.39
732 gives 3.4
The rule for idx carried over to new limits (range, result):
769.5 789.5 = 3.42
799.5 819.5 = 3.39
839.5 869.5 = 4.33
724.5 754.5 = 3.48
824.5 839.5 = 4.25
